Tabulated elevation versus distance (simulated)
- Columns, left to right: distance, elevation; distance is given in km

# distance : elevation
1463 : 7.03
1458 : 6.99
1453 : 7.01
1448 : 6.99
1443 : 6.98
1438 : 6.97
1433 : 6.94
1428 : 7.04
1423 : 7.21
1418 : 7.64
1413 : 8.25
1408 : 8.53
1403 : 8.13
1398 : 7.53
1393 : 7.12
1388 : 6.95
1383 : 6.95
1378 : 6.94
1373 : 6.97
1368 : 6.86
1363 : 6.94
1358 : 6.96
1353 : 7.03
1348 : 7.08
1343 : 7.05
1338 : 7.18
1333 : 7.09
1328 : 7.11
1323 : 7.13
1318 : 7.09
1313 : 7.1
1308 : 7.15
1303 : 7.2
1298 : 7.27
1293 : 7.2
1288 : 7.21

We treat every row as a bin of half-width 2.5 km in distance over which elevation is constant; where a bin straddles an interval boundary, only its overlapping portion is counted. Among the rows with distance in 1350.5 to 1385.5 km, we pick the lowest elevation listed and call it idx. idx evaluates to 6.86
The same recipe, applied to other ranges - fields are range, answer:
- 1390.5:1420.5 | 7.12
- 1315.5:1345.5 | 7.05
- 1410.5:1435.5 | 6.94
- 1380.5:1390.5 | 6.95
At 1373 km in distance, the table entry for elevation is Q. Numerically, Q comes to 6.97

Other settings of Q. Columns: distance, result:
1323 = 7.13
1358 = 6.96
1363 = 6.94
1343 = 7.05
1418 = 7.64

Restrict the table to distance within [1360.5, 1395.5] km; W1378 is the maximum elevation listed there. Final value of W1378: 7.12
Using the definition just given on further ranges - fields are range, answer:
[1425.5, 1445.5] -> 7.04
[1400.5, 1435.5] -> 8.53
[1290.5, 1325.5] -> 7.27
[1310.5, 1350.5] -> 7.18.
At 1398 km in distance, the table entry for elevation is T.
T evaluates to 7.53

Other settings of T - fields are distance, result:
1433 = 6.94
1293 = 7.2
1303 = 7.2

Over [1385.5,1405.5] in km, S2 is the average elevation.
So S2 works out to 7.43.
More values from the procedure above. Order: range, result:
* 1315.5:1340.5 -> 7.12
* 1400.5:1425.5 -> 7.95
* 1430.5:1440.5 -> 6.96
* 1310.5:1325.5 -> 7.11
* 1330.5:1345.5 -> 7.11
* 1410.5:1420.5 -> 7.94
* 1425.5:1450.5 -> 6.98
